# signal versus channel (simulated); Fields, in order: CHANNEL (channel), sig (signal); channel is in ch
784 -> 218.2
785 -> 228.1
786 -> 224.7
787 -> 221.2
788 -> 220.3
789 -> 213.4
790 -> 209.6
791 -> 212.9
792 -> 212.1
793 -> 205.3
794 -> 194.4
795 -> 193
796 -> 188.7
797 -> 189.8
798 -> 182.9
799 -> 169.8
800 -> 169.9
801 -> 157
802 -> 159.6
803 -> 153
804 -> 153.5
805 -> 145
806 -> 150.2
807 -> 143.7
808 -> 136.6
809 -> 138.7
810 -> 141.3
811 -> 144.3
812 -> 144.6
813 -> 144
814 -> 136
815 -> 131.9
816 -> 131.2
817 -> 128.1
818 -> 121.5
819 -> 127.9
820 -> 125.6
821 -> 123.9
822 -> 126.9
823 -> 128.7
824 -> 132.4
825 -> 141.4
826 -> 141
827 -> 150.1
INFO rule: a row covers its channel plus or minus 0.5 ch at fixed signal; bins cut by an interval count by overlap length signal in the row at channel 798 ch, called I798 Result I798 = 182.9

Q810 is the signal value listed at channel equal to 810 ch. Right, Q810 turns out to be 141.3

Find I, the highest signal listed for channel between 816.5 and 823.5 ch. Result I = 128.7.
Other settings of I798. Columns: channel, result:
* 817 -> 128.1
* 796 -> 188.7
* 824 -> 132.4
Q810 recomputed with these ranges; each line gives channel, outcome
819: 127.9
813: 144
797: 189.8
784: 218.2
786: 224.7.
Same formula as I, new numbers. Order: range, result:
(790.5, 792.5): 212.9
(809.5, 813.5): 144.6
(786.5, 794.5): 221.2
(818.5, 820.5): 127.9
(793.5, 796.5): 194.4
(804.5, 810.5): 150.2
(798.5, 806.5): 169.9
